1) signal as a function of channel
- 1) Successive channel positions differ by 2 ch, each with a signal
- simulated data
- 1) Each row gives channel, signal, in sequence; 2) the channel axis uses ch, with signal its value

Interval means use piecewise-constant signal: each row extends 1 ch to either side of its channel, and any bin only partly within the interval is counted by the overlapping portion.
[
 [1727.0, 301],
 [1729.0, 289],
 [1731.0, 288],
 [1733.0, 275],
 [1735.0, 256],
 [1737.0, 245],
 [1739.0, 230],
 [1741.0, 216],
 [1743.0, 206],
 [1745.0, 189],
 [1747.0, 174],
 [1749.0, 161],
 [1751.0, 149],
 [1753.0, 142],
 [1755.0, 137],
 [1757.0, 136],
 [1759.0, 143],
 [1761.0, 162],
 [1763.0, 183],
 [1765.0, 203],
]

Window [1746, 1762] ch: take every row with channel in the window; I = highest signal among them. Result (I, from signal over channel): 174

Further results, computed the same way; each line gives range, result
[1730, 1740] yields 288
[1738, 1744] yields 230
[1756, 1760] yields 143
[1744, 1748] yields 189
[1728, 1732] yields 289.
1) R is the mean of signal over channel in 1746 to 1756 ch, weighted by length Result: 153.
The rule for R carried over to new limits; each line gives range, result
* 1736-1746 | 217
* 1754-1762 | 144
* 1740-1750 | 189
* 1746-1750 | 168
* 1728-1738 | 271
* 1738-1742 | 223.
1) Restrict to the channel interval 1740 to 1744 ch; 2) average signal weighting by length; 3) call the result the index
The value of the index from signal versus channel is 211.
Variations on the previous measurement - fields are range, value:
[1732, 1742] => 244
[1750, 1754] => 146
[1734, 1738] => 250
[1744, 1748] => 182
